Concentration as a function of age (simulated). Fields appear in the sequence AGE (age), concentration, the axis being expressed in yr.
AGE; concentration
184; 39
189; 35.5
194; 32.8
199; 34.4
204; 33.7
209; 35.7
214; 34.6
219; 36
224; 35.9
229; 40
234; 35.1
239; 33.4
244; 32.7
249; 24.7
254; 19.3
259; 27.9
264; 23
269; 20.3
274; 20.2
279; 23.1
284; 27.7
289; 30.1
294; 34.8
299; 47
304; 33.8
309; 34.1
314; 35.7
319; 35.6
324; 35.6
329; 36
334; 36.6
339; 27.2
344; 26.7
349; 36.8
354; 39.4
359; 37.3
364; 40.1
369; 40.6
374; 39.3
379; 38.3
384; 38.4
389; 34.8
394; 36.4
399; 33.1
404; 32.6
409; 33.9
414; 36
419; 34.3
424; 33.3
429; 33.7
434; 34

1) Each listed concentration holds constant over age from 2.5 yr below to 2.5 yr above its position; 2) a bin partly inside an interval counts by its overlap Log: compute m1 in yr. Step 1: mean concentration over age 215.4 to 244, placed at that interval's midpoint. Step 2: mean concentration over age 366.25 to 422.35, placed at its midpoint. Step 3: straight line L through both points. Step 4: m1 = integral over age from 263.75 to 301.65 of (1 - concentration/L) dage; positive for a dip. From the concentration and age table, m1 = 7.67 yr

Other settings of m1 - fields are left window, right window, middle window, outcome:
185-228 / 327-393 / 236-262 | 5.72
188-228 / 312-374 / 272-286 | 4.65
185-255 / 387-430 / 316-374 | -3.02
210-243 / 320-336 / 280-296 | 2.62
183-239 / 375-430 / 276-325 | 2.46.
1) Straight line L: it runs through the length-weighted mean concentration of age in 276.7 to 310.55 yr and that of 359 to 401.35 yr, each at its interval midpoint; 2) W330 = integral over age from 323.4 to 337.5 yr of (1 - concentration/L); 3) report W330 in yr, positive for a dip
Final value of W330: -0.2 yr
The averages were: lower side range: 33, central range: 35.5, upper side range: 37.6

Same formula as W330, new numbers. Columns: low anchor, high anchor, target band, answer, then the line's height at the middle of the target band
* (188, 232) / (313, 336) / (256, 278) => 7.94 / 35.6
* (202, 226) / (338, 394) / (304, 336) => 0.59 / 36.1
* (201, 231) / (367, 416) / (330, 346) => 2.37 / 36.2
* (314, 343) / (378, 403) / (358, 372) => -1.79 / 35.1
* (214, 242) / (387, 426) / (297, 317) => -1.23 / 35.2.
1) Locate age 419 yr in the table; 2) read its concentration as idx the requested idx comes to 34.3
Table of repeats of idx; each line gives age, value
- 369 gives 40.6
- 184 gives 39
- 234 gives 35.1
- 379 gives 38.3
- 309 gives 34.1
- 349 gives 36.8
